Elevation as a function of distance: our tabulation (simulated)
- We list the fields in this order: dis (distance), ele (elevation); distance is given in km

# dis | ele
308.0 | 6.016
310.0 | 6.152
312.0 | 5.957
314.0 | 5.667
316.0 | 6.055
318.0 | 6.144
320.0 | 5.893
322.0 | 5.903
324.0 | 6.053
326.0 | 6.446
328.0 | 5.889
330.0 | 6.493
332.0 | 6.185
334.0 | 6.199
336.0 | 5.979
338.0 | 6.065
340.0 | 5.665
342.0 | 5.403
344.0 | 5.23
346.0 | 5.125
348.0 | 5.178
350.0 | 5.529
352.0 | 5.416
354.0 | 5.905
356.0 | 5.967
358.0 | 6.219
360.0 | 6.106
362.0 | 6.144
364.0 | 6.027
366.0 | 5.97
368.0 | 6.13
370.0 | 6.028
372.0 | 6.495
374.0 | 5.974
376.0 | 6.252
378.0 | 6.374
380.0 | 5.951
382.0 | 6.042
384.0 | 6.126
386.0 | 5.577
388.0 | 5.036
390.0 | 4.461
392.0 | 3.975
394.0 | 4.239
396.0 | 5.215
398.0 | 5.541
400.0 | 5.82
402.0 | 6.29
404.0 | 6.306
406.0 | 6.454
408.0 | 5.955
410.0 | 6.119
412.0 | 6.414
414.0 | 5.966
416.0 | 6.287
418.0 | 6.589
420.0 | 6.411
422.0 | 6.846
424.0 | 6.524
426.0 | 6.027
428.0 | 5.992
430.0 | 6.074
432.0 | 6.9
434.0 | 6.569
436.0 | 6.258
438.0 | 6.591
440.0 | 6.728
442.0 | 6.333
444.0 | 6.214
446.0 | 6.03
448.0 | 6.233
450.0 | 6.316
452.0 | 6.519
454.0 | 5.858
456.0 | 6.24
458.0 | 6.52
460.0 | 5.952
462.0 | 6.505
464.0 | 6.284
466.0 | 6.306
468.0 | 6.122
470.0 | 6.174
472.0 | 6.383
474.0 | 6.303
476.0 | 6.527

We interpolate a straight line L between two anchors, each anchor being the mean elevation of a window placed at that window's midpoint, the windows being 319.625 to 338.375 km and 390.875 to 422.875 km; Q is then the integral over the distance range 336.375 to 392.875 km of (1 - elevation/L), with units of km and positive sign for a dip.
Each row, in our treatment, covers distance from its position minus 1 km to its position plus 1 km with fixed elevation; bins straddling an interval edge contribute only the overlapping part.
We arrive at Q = 2.6 km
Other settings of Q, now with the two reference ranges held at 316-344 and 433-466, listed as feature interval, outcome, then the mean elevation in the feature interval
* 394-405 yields 0.9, 5.69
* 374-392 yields 1.5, 5.64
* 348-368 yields 0.6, 5.89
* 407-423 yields -0.2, 6.32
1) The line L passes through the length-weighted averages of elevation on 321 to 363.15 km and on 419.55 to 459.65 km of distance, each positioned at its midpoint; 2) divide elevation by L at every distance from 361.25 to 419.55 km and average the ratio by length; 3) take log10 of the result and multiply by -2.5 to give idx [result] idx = 0.04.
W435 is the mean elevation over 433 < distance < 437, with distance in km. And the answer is 6.41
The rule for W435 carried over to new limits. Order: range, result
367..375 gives 6.16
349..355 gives 5.62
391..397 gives 4.48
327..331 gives 6.19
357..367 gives 6.09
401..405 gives 6.3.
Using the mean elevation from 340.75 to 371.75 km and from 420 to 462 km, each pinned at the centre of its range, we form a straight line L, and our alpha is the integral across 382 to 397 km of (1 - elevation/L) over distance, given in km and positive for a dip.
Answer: 2.4 km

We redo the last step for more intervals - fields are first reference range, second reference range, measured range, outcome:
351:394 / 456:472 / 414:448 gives -1.6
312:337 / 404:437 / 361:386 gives 0.4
